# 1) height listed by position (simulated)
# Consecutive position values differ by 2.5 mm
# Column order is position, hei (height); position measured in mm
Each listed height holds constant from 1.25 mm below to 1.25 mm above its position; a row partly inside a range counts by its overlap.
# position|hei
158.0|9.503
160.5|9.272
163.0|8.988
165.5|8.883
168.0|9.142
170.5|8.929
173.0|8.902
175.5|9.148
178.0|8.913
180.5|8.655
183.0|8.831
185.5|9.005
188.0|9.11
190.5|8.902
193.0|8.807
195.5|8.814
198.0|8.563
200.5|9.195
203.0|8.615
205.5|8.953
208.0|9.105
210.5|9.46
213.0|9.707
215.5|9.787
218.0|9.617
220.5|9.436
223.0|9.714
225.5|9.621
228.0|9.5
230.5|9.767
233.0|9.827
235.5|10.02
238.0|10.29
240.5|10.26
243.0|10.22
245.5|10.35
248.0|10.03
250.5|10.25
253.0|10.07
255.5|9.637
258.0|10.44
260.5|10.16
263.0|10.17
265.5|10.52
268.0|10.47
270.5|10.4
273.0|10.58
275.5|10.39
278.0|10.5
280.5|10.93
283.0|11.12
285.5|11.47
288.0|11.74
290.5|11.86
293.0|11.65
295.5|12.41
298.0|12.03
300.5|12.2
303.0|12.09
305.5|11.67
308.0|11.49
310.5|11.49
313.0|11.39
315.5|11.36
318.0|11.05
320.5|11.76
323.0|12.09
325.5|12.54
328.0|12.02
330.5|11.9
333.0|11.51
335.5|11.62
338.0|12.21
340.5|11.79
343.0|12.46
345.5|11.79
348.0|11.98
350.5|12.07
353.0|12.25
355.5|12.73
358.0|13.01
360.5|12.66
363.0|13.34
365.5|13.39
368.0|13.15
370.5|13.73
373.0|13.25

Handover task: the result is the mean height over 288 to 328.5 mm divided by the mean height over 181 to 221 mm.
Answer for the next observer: 1.30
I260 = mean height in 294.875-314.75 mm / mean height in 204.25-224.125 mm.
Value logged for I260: 1.2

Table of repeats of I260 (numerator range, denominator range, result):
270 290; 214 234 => 1.13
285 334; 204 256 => 1.20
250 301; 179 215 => 1.21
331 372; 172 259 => 1.32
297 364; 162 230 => 1.32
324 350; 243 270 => 1.17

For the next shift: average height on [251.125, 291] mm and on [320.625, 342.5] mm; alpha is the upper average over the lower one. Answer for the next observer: 1.13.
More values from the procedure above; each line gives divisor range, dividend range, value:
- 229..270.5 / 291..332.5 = 1.16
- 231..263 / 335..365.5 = 1.22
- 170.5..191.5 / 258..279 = 1.16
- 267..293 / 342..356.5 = 1.11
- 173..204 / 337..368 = 1.41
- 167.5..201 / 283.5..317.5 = 1.32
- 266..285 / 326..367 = 1.15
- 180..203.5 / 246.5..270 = 1.15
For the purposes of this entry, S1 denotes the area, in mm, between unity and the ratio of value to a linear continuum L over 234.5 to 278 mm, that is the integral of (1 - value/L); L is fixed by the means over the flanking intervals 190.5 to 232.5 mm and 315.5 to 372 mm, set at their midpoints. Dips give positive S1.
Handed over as 0.2 mm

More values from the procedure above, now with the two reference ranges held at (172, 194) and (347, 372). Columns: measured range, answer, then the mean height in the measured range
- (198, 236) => 0.91 mm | 9.45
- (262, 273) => 0.39 mm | 10.4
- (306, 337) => 0.80 mm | 11.7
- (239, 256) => 0.35 mm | 10.1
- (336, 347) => 0.36 mm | 12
